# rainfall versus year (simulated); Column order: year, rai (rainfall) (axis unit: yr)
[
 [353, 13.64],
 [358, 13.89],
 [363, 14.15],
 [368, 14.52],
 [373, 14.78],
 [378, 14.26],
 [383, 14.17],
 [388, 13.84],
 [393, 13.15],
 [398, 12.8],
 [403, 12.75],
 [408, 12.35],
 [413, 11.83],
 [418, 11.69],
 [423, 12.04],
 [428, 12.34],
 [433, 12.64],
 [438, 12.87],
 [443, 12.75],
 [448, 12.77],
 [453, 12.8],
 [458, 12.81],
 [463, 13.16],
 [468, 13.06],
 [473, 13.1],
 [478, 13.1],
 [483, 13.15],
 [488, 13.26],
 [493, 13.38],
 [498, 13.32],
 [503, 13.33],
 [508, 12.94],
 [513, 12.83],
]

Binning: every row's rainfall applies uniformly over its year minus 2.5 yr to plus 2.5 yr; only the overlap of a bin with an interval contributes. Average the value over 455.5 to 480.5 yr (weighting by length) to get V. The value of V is 13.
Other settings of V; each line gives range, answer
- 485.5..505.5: 13.3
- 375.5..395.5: 13.9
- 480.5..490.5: 13.2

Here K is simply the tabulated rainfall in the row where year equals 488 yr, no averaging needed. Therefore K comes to 13.26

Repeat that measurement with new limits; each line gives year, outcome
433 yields 12.64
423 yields 12.04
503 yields 13.33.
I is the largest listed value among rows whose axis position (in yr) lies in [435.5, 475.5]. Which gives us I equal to 13.16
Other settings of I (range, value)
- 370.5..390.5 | 14.78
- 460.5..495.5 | 13.38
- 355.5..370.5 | 14.52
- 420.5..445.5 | 12.87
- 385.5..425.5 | 13.84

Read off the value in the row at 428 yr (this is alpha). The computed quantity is 12.34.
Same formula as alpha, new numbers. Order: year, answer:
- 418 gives 11.69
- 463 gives 13.16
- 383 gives 14.17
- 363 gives 14.15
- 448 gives 12.77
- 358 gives 13.89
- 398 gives 12.8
